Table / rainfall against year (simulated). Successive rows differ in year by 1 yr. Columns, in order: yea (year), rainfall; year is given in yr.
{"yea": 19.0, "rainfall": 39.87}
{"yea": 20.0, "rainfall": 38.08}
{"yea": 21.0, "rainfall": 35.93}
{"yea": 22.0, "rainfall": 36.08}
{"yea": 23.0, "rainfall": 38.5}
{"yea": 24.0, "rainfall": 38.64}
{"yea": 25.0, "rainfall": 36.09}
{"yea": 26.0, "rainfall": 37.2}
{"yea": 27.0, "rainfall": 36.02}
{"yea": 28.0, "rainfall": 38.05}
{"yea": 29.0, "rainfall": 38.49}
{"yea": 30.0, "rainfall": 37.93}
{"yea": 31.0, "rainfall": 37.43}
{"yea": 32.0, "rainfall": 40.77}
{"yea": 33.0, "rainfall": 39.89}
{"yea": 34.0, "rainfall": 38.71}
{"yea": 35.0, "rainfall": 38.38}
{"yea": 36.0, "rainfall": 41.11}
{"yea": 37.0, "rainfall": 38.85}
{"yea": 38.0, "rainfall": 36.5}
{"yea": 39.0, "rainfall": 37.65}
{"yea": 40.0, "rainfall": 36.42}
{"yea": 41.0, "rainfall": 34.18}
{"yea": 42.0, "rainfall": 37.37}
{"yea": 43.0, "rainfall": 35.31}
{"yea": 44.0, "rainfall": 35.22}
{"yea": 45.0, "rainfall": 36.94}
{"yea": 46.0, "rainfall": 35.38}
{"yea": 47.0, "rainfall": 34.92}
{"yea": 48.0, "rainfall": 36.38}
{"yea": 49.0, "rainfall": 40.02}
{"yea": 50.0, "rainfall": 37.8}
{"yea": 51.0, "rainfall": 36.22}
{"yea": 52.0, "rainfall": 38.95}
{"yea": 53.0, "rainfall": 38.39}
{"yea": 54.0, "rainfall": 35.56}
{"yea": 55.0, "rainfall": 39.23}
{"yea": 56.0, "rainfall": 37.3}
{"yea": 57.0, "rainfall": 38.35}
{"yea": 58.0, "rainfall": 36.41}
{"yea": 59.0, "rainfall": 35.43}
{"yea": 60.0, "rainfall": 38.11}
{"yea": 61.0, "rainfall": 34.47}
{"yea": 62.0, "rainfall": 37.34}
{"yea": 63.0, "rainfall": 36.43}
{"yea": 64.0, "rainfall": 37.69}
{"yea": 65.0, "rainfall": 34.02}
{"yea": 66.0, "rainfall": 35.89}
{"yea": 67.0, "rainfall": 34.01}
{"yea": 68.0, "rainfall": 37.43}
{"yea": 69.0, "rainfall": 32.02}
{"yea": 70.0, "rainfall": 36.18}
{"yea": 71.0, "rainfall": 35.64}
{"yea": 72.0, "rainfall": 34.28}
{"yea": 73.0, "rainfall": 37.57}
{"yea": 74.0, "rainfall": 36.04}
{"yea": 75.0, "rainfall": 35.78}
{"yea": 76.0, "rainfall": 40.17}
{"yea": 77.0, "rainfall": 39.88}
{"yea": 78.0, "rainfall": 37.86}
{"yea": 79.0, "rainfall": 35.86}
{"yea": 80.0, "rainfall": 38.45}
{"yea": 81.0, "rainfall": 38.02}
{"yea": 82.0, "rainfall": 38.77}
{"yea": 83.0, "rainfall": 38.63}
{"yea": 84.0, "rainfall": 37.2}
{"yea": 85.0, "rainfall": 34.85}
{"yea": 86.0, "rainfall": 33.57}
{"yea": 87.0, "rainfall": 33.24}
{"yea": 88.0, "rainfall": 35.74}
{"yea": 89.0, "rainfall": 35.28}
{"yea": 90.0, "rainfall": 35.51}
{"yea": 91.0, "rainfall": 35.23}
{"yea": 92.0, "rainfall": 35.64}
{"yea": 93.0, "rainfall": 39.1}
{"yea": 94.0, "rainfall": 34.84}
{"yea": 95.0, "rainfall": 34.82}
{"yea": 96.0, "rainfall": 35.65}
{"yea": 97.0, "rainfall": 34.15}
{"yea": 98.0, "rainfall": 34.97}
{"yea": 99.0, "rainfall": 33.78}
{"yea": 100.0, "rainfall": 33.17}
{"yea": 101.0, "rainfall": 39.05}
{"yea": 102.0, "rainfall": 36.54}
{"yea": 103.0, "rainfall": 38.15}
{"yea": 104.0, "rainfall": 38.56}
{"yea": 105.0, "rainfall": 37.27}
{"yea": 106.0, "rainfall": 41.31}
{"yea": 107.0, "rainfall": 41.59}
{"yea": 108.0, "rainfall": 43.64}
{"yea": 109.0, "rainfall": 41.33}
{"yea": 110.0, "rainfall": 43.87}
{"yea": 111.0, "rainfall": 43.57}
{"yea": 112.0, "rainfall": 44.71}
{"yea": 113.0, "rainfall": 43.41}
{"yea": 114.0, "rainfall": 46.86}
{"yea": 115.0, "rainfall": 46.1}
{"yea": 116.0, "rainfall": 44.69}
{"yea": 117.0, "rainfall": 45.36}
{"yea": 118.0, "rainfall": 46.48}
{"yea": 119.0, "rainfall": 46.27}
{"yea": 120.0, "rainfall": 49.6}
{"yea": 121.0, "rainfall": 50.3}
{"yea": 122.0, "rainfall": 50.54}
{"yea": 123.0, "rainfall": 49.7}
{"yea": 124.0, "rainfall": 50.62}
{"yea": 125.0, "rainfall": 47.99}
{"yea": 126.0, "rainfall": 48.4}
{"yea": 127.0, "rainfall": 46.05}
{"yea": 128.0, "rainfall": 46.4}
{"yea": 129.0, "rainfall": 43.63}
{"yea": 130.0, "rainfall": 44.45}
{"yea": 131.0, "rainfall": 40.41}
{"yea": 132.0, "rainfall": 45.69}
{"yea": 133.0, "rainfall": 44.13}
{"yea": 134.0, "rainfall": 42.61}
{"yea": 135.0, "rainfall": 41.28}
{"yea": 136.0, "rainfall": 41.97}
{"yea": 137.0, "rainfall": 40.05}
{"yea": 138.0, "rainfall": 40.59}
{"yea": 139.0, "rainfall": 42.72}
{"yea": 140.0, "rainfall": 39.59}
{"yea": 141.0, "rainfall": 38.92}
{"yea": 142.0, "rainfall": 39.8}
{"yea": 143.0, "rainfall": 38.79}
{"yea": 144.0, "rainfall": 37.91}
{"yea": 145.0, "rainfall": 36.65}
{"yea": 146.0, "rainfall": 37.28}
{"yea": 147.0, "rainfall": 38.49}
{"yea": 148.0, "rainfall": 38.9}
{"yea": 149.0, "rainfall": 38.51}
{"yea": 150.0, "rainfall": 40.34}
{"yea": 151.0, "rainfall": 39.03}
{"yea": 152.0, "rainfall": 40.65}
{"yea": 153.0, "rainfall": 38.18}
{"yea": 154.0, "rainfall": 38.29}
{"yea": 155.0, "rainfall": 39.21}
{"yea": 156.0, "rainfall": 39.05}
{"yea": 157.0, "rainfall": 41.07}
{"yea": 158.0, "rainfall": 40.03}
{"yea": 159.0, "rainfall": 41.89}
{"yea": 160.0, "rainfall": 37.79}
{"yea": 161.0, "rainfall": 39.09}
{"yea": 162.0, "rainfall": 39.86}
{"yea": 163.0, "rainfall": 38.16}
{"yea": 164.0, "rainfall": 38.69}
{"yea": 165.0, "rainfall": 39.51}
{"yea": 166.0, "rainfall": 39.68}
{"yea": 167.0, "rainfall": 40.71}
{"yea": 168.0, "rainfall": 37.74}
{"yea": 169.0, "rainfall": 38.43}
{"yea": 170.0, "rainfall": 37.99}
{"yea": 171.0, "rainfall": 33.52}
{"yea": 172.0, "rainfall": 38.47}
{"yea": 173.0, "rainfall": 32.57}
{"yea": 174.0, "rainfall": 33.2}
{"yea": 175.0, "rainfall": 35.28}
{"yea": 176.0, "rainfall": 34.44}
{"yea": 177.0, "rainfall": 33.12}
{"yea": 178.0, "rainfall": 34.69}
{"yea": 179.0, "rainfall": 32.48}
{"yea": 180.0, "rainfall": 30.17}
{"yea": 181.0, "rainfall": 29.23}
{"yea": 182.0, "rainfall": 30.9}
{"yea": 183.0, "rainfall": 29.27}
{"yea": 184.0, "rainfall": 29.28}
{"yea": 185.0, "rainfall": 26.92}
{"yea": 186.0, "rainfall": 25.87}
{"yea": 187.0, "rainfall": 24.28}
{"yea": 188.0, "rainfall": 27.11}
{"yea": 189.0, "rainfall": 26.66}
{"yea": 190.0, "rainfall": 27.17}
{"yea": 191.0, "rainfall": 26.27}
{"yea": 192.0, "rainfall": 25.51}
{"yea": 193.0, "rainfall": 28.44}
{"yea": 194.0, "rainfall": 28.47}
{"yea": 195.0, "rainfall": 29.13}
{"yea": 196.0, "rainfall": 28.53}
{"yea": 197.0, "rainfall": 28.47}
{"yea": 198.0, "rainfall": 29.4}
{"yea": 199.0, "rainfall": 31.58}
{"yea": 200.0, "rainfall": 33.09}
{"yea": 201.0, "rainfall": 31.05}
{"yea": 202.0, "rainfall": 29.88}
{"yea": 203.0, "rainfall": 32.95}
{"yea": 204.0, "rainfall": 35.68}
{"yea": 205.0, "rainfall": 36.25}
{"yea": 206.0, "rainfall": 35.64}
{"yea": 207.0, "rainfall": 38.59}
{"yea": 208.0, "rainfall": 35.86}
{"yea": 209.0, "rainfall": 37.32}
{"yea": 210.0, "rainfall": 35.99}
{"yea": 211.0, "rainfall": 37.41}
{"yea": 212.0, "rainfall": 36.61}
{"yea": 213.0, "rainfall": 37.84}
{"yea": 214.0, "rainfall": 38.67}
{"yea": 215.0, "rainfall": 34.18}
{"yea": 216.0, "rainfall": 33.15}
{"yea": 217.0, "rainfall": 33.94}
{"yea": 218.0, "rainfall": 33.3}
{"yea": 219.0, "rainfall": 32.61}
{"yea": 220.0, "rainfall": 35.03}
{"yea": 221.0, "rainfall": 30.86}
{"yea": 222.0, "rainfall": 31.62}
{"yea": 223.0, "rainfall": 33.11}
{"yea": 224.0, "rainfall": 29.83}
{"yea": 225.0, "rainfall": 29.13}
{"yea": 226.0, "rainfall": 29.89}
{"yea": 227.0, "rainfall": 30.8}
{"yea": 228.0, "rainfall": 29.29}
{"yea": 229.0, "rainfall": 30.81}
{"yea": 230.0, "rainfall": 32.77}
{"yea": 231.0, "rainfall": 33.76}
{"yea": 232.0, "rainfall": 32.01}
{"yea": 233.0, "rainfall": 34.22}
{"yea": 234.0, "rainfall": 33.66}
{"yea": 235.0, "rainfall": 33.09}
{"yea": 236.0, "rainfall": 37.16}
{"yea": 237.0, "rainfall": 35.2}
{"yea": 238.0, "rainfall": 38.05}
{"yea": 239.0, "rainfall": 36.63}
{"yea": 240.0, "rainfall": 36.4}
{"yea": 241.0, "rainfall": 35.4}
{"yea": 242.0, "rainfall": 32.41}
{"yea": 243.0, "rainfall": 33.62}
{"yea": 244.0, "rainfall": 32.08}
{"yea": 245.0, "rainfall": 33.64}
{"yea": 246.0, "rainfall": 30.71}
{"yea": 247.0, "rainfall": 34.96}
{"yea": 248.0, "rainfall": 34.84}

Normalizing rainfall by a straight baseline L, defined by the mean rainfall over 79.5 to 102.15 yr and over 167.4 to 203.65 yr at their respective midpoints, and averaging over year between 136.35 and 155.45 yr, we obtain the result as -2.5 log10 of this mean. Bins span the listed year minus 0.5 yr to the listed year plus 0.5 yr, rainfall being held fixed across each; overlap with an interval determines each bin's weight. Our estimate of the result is -0.19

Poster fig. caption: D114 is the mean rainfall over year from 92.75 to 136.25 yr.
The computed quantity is 42.6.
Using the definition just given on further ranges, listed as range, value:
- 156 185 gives 35.9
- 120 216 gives 36.9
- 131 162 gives 40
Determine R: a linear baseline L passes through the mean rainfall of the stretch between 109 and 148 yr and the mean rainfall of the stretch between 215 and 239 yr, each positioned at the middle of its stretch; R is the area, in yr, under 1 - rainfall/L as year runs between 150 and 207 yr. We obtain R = 6.6 yr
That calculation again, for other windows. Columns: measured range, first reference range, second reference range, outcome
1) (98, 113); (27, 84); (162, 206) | -1.9 yr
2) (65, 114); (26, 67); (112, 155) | 3.3 yr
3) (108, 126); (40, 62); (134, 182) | -4.3 yr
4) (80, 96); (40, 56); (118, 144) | 1.7 yr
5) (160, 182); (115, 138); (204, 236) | 2.3 yr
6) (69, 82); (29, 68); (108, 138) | 1.0 yr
